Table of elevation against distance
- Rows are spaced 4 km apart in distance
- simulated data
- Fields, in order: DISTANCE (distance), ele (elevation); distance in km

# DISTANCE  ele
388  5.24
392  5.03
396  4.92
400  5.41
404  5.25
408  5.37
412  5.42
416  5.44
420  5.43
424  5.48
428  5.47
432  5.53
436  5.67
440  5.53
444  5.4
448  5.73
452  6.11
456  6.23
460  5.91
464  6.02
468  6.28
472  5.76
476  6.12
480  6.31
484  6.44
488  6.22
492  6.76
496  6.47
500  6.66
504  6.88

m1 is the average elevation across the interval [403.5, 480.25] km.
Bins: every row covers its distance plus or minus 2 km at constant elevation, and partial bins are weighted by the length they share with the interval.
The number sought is 5.72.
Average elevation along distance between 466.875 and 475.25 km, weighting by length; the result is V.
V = 6.01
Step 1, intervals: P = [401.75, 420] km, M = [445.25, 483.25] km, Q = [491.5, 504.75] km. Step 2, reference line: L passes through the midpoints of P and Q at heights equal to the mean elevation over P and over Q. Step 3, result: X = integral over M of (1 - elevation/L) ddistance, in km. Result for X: 0.70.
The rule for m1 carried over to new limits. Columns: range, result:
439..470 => 5.91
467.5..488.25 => 6.18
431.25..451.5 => 5.61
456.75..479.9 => 6.05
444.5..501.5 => 6.19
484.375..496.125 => 6.48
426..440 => 5.55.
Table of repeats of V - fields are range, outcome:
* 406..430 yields 5.43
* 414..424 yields 5.44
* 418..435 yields 5.49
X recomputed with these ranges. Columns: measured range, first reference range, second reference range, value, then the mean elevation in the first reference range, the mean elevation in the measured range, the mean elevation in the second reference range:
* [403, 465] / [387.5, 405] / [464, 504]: 0.5 km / 5.16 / 5.62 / 6.35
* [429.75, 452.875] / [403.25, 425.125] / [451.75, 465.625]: 0.7 km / 5.4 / 5.64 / 6.06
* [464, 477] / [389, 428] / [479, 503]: 0.3 km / 5.31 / 6.04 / 6.5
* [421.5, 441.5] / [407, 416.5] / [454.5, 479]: 0.4 km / 5.41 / 5.53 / 6.06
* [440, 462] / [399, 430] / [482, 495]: 0.3 km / 5.41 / 5.84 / 6.47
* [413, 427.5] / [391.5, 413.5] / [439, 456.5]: 0.0 km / 5.24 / 5.45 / 5.78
